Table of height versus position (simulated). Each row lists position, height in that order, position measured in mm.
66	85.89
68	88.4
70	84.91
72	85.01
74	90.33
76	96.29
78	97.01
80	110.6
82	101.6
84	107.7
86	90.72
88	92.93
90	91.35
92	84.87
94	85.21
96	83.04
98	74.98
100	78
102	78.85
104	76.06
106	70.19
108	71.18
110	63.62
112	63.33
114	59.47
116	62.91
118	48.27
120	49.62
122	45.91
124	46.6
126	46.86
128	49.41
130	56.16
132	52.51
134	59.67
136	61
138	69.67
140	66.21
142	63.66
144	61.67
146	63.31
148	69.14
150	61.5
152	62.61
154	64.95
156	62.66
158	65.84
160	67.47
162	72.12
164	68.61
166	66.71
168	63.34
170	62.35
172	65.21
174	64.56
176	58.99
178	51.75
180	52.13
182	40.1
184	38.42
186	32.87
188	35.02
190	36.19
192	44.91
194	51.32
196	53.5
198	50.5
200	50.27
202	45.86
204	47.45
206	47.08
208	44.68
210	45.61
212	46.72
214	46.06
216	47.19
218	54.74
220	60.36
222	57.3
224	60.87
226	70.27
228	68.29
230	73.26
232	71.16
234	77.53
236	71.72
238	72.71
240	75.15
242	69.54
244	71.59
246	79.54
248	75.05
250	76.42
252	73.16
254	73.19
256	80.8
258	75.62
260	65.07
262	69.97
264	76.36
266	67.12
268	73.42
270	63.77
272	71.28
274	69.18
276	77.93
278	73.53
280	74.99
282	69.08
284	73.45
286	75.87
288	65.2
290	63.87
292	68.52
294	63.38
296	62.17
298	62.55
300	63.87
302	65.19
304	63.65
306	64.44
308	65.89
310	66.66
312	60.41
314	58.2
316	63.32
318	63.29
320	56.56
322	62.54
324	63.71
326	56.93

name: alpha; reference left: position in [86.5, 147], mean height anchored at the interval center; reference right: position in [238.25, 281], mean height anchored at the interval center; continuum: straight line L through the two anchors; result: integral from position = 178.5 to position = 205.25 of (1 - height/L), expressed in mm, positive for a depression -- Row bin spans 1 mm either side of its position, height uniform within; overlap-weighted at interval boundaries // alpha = 9.6 mm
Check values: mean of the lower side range 66.1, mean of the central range 44.7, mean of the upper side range 73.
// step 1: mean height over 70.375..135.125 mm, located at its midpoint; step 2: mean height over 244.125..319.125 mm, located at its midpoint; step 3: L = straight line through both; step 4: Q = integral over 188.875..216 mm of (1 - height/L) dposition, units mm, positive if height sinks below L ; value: 9.3 mm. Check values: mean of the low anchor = 74.2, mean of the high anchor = 69.1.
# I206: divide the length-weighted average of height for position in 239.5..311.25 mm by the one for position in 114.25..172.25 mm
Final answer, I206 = 1.2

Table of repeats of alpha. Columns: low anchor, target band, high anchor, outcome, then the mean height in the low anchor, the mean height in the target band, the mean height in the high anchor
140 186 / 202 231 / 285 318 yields 3.5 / 60.7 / 54.7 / 64.5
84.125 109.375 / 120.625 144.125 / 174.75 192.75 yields 3.4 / 82.1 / 56.3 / 43.6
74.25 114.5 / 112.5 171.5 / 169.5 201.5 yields 3.8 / 84.3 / 60.4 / 49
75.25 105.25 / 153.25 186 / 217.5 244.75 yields 7.8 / 89.7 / 59.5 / 68.4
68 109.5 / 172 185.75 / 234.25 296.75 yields 4.9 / 87.3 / 51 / 71.7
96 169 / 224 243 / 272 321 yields -1.9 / 63.2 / 71.6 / 66.4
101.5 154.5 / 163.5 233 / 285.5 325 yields 9.6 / 60.7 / 53.4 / 63.8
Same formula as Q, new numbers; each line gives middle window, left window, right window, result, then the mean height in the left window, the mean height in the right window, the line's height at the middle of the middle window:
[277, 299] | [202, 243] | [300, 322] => -2.3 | 60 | 62.8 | 62.1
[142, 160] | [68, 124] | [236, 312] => 2.9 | 79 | 70.1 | 76.2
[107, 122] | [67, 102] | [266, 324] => 4.9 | 90.4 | 66.5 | 87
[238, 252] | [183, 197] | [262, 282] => -2.8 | 41.7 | 71.7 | 61.8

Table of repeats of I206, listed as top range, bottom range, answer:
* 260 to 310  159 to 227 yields 1.29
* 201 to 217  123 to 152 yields 0.78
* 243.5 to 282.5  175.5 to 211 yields 1.59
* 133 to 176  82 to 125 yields 0.88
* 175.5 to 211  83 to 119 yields 0.60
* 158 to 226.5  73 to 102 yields 0.58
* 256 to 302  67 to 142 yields 0.94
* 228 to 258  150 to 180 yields 1.17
